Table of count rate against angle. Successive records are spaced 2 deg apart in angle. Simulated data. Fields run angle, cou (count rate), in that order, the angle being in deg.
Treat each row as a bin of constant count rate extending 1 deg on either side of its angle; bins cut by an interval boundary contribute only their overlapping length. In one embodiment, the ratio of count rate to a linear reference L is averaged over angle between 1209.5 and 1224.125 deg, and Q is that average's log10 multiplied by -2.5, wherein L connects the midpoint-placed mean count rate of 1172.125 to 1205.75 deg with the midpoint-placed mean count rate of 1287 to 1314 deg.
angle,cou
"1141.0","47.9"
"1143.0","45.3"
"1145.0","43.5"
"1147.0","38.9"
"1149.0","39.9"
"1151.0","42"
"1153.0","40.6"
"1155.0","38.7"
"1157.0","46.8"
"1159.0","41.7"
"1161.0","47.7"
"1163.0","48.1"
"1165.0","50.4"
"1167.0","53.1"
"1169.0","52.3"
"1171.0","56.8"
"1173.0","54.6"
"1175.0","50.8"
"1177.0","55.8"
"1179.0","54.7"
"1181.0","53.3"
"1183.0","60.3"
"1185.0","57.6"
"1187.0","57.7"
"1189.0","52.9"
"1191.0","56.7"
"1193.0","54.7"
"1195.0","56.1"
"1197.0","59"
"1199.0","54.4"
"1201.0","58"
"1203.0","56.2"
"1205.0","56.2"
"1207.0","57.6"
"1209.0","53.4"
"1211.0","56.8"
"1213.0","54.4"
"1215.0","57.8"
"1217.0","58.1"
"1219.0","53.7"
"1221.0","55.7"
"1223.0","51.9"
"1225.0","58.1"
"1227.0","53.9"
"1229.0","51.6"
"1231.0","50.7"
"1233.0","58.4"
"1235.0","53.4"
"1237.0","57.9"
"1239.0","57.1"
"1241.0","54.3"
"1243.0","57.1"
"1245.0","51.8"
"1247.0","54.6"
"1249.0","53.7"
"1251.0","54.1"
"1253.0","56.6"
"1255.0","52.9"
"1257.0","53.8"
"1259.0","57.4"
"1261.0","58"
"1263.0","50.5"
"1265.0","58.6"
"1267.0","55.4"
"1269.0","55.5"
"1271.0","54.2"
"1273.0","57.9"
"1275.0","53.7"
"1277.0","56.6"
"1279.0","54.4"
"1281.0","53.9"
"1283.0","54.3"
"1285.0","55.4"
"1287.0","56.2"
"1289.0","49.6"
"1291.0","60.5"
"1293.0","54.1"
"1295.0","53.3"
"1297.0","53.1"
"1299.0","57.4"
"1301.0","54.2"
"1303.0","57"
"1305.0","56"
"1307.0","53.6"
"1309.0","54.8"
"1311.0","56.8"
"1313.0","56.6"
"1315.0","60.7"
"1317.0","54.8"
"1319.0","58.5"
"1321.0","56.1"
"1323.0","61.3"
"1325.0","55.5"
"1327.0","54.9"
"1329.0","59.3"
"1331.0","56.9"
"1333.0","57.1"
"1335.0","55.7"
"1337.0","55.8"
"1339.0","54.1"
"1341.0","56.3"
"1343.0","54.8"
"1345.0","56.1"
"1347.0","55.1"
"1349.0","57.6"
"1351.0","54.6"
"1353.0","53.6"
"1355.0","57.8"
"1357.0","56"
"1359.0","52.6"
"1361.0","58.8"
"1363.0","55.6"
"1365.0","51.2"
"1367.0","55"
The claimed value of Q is 0.00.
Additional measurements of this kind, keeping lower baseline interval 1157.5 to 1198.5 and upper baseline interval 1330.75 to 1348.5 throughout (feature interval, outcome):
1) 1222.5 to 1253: -0.01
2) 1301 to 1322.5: -0.02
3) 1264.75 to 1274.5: -0.02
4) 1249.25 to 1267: -0.01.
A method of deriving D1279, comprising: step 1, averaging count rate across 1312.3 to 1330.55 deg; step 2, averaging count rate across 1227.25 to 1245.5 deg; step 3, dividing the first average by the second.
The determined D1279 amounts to 1.05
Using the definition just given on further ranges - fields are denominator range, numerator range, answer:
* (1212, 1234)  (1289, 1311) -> 1.00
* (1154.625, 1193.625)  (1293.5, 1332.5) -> 1.07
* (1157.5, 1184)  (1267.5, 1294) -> 1.06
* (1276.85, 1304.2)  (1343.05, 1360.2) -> 1.01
